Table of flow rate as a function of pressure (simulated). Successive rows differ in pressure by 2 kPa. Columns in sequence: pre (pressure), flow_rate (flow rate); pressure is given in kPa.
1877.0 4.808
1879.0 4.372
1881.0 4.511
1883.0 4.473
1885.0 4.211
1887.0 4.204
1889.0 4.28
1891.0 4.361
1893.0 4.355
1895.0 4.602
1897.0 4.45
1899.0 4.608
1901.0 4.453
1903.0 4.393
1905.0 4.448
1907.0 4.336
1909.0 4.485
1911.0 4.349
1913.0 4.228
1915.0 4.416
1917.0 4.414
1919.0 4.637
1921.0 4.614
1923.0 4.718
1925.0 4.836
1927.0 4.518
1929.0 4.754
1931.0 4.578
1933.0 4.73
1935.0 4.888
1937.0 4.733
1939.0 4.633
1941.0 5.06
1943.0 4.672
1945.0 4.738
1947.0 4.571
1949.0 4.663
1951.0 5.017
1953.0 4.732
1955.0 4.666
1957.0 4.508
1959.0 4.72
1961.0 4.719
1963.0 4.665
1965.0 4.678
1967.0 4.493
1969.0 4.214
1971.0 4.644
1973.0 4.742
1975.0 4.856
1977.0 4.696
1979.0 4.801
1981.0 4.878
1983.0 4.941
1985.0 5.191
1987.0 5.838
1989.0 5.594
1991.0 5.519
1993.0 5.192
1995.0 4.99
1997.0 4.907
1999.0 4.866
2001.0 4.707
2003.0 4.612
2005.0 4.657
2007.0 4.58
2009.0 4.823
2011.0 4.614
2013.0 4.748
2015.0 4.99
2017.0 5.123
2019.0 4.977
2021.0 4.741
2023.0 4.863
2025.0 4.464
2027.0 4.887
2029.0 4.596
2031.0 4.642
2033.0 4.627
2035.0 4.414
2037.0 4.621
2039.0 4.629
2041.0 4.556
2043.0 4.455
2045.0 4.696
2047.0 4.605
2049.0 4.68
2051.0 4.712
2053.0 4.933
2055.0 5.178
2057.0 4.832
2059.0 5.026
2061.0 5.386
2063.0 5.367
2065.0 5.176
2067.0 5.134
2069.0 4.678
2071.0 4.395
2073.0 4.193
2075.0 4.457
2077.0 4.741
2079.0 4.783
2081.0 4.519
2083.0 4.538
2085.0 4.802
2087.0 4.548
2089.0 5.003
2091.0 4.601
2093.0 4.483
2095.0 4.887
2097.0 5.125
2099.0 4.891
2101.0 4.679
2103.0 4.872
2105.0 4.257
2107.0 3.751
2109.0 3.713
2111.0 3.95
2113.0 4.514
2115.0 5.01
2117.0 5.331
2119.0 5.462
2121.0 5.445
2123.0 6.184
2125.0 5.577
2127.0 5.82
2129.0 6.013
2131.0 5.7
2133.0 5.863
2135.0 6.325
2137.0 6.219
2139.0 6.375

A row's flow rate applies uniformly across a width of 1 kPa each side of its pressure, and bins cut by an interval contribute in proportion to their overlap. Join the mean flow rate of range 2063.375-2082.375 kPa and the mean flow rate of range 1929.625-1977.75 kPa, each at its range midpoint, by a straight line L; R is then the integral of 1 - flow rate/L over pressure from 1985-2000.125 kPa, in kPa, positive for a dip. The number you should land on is -1.8 kPa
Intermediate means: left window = 4.69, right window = 4.7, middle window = 5.26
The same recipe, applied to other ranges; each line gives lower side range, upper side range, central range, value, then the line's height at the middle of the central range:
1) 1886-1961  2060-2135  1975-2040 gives -1.6 kPa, 4.75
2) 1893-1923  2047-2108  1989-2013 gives -1.4 kPa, 4.62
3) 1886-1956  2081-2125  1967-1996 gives -2.2 kPa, 4.64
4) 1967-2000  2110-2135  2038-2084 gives 4.1 kPa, 5.24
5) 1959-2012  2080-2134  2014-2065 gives 0.9 kPa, 4.9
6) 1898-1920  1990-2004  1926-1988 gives -0.4 kPa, 4.73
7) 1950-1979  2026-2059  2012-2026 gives -0.5 kPa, 4.69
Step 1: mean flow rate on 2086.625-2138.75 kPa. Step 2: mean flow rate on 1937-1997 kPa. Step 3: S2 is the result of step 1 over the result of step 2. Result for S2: 1.1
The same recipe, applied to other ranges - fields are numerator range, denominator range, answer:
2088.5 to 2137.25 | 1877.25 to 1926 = 1.14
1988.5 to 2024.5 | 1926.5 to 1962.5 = 1.04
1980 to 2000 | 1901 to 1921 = 1.17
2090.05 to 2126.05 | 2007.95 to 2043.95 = 1.02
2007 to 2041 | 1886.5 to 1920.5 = 1.07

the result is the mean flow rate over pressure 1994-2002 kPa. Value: 4.87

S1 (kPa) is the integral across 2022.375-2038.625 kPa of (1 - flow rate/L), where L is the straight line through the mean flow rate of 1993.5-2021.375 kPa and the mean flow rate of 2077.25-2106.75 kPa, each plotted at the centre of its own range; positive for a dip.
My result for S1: 0.51 kPa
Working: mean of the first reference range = 4.82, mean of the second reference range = 4.69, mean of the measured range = 4.63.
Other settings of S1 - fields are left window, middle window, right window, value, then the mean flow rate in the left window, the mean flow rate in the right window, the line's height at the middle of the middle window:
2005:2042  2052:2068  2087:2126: -1.2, 4.71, 4.82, 4.76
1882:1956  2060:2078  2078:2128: -0.2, 4.56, 4.83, 4.78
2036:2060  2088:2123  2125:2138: 5.2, 4.74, 5.96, 5.58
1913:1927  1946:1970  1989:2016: 0.4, 4.57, 4.89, 4.72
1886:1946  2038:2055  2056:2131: 0.4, 4.55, 4.88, 4.79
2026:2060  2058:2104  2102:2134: 1.0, 4.71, 5.09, 4.9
